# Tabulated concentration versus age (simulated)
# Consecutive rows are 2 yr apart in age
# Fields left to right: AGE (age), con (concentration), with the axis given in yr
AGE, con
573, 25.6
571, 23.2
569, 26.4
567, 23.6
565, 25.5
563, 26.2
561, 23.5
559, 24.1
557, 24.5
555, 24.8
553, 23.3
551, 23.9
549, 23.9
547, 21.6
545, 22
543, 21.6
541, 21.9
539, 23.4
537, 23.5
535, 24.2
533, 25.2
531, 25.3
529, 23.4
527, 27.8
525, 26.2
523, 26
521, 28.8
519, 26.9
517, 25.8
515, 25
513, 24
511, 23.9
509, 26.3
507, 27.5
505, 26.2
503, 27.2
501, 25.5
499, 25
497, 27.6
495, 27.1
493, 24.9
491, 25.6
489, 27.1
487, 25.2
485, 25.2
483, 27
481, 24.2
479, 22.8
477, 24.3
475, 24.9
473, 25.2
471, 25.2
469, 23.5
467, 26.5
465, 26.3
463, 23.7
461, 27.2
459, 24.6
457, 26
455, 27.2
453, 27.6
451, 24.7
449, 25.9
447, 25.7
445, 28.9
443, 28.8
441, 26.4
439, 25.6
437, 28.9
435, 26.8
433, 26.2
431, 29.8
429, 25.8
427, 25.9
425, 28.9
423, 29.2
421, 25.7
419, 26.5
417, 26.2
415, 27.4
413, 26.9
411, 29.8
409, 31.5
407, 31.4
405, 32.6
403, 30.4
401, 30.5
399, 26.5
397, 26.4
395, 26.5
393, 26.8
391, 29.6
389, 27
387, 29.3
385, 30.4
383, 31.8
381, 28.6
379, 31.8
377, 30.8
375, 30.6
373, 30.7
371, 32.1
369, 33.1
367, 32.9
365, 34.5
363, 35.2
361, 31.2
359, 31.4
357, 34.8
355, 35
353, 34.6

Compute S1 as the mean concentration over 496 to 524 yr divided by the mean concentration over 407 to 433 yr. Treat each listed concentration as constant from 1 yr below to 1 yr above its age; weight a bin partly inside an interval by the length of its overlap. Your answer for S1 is 0.94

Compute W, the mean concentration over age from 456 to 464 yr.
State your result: 25.4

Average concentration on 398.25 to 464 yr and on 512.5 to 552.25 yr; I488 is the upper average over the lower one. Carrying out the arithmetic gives 0.9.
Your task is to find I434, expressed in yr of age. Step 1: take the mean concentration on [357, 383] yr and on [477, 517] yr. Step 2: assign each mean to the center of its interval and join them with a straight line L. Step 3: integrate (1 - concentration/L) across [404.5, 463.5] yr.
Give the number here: 2.9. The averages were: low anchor 32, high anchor 25.6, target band 27.4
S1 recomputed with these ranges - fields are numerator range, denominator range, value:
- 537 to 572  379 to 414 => 0.81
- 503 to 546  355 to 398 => 0.81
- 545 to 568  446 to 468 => 0.92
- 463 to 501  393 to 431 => 0.90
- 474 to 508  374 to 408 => 0.87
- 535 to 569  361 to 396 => 0.77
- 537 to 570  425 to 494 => 0.91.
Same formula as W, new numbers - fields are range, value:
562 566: 25.9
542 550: 22.3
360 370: 33.4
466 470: 25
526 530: 25.6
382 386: 31.1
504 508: 26.9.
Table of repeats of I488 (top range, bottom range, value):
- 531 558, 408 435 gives 0.85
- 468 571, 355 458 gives 0.86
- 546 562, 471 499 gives 0.93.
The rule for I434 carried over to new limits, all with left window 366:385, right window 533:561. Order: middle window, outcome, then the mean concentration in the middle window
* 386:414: 1.1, 28.9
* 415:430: 1.1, 26.9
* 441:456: 0.5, 26.9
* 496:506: -0.3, 26.3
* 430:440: 0.4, 27.5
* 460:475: 1.0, 25.3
